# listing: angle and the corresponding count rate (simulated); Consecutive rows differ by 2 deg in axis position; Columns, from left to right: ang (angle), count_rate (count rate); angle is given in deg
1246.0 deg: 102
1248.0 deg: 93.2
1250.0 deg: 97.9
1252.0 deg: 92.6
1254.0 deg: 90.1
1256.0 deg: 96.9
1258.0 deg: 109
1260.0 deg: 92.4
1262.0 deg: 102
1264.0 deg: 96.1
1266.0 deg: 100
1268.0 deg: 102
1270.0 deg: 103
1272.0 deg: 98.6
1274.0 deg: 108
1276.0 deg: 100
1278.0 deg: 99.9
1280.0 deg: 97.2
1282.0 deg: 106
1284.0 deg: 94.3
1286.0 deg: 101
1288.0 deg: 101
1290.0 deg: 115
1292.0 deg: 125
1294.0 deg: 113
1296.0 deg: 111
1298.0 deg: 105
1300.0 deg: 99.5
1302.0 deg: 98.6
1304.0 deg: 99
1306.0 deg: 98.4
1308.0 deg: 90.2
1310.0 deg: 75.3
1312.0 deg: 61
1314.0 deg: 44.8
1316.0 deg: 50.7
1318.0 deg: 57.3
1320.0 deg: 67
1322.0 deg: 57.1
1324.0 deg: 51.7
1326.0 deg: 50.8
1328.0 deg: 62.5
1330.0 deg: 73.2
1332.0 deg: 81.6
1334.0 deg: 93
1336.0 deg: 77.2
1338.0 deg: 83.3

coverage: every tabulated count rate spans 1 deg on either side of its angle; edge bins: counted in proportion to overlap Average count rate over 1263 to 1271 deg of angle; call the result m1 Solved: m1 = 100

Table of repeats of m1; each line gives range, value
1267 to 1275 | 103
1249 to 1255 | 93.5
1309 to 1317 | 58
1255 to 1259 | 103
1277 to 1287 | 99.7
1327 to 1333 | 72.4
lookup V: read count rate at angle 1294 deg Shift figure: 113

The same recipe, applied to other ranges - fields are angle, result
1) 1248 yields 93.2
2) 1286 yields 101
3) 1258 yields 109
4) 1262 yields 102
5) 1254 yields 90.1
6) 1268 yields 102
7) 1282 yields 106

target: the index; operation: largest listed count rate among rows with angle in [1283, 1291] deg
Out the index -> 115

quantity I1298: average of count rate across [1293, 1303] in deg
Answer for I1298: 105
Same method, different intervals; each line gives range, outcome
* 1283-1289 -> 98.8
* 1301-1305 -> 98.8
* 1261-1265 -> 99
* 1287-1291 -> 108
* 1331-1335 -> 87.3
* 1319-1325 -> 58.6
